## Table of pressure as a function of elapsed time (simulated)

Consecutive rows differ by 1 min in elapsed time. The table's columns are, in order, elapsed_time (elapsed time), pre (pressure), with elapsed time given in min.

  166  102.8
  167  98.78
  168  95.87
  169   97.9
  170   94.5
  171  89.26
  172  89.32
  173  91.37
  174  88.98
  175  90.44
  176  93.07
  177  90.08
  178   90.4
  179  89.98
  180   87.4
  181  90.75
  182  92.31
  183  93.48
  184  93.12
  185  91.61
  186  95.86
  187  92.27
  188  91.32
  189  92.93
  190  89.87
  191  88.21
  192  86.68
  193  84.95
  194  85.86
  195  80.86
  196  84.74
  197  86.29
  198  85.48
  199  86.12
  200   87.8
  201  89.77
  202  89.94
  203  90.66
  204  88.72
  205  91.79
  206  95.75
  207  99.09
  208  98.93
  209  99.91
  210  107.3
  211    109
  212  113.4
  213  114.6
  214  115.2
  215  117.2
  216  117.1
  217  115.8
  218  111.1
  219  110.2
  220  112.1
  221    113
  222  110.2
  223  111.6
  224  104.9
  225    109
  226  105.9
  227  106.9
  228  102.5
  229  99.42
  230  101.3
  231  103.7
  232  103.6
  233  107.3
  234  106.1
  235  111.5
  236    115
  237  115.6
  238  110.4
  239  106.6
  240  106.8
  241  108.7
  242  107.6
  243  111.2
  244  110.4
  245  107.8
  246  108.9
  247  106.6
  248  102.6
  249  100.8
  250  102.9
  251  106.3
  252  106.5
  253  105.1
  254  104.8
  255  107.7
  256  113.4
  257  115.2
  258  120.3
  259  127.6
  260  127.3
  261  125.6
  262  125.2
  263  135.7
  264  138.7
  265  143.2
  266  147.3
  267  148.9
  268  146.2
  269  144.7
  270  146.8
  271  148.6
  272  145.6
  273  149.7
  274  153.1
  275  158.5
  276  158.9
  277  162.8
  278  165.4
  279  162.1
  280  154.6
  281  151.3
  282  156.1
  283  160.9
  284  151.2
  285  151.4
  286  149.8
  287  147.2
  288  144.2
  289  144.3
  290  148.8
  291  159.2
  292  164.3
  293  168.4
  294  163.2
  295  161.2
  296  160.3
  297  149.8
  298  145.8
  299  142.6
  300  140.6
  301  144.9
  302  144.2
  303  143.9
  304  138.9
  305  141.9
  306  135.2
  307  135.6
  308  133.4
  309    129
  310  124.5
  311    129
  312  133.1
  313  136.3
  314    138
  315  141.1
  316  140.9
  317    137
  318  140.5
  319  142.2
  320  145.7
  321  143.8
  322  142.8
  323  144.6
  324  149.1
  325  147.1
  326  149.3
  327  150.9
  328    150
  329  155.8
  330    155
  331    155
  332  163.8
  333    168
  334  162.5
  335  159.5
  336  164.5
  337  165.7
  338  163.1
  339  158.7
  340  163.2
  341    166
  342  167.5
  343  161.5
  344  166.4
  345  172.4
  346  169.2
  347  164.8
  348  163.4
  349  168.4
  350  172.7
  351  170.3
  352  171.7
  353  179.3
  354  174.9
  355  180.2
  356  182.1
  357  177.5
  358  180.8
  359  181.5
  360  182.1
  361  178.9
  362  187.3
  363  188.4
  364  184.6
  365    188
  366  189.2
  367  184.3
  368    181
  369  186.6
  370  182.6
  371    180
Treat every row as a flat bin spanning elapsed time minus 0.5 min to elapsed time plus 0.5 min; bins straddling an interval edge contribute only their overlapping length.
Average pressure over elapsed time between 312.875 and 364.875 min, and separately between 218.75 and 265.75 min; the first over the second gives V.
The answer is 1.5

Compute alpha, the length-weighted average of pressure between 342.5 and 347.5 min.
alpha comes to 167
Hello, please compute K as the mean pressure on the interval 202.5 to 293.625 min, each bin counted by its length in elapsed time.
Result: 123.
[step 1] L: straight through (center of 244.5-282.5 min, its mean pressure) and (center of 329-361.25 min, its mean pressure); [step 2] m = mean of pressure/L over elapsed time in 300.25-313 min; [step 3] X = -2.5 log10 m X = 0.12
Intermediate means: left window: 132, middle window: 136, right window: 169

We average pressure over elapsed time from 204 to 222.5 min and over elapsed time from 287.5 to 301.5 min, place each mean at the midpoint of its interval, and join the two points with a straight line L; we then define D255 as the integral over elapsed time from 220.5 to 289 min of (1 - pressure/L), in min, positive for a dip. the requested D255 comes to 3.1 min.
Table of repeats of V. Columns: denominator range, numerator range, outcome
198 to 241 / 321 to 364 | 1.58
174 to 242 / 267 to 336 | 1.50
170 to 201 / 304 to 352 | 1.70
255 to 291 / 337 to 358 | 1.17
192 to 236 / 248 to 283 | 1.33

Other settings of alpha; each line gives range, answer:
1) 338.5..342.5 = 164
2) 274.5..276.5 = 159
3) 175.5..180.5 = 90.2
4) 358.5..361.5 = 181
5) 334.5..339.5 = 162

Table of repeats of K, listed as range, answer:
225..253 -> 107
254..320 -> 143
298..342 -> 147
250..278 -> 134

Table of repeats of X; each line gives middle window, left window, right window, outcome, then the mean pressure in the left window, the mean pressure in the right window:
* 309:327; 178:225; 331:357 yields 0.11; 97.6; 168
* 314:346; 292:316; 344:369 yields 0.04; 143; 178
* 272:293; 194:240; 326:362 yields -0.14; 103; 168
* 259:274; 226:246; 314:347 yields -0.15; 107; 155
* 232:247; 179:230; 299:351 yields 0.04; 98.3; 151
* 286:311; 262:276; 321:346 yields 0.04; 146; 158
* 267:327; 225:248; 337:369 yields -0.04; 107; 175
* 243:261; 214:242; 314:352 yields 0.09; 109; 157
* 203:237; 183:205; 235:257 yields -0.09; 88.9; 108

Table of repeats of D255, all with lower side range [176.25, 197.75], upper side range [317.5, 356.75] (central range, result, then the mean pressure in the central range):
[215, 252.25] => 1.05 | 108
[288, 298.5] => -1.19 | 156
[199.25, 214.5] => -0.02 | 99.2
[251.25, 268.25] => -0.12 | 125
